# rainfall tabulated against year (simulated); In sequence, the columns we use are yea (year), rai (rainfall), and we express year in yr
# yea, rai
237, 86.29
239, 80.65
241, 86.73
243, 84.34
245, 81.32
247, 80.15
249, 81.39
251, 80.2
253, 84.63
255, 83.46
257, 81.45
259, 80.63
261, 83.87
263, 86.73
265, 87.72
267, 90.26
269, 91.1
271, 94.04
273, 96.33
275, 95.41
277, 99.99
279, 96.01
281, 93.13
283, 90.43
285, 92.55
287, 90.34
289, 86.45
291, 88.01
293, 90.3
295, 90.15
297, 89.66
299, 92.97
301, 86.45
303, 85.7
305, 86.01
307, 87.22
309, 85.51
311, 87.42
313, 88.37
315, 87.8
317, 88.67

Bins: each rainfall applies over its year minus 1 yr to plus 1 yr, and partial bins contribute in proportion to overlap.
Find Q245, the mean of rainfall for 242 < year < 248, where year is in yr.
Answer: 81.9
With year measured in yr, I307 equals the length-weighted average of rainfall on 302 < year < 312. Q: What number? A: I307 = 86.4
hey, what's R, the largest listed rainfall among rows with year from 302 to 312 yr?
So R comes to 87.42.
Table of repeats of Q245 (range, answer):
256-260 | 81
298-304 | 88.4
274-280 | 97.1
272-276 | 95.9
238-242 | 83.7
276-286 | 94.4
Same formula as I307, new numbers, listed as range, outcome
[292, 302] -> 89.9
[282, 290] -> 89.9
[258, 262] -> 82.2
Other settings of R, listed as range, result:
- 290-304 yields 92.97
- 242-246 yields 84.34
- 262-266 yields 87.72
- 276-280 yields 99.99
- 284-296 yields 92.55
